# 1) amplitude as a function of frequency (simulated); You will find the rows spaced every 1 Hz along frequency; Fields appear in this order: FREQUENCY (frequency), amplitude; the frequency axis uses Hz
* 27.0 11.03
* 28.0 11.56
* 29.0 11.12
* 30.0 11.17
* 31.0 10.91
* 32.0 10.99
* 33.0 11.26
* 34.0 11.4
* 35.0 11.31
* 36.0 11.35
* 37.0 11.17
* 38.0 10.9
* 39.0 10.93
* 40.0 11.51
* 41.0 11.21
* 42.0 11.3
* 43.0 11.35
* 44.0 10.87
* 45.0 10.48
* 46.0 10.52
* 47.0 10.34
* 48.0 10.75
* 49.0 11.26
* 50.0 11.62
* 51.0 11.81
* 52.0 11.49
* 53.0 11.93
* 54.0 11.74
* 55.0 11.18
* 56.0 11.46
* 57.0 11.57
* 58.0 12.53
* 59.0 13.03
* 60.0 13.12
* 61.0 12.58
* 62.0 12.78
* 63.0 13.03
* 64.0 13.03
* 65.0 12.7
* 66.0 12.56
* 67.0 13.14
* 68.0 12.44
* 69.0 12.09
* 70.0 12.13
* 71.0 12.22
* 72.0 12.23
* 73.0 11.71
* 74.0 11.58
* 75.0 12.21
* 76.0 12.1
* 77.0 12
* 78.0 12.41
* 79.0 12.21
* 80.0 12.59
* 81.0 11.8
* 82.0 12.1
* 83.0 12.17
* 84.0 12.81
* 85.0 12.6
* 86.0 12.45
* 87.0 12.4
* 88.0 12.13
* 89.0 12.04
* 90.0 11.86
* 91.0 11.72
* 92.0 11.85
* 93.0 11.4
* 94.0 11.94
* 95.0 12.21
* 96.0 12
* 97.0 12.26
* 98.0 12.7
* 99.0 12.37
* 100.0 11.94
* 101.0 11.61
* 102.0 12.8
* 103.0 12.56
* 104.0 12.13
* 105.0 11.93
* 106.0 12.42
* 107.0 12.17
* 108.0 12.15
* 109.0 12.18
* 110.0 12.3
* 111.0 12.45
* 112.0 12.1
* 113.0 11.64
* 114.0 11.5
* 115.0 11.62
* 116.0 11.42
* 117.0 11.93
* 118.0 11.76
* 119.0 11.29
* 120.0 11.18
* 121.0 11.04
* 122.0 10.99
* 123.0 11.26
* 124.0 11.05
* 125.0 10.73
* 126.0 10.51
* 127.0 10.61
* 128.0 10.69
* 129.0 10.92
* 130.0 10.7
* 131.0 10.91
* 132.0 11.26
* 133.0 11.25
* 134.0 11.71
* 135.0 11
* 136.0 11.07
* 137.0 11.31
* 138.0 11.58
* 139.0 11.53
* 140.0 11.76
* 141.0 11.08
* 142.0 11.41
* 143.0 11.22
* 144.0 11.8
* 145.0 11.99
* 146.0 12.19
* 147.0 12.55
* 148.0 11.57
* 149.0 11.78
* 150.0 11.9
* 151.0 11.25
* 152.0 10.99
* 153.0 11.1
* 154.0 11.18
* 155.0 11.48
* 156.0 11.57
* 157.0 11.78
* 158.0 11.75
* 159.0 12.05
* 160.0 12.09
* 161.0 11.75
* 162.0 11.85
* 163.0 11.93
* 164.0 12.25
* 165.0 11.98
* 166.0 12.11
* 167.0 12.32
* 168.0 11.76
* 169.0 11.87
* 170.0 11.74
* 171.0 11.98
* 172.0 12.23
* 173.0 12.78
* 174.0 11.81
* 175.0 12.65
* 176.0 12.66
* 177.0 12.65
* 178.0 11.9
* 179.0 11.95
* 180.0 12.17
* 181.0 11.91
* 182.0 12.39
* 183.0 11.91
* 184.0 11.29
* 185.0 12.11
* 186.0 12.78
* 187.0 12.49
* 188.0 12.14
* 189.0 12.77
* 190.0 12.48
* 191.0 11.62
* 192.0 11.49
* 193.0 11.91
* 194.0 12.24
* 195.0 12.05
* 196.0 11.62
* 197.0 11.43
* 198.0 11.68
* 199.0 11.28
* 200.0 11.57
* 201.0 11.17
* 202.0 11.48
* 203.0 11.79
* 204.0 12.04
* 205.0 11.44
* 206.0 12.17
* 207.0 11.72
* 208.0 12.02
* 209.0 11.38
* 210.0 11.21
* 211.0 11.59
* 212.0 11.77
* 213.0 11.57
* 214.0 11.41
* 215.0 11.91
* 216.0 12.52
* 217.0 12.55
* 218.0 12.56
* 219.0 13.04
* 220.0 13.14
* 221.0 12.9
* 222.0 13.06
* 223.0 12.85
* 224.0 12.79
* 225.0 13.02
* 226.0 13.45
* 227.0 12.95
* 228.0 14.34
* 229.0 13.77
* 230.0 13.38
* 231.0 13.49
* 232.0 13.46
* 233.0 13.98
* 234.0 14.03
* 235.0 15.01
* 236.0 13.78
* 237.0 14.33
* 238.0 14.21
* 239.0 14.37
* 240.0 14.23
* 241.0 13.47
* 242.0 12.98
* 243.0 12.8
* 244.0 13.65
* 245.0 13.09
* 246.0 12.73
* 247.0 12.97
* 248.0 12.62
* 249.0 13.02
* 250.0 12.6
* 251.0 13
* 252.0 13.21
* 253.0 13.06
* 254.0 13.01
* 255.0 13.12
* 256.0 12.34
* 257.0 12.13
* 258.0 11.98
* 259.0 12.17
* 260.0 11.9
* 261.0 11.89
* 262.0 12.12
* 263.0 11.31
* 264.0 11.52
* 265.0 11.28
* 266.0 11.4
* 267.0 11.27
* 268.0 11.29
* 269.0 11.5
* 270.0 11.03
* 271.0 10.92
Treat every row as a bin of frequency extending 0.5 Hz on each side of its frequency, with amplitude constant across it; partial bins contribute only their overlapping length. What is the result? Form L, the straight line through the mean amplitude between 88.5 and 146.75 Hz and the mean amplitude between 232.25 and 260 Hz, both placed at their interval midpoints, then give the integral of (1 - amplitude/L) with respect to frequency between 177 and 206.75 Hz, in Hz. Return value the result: 1.5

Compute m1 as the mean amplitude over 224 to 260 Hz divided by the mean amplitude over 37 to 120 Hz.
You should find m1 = 1.11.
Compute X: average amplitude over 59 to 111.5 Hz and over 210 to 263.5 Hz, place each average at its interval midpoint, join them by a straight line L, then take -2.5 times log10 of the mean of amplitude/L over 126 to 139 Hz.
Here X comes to 0.13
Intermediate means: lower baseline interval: 12.3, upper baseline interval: 12.9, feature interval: 11.1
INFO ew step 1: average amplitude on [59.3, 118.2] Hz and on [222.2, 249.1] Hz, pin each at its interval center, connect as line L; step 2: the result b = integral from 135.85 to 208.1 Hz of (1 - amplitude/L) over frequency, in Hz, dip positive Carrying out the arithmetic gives 6.1 Hz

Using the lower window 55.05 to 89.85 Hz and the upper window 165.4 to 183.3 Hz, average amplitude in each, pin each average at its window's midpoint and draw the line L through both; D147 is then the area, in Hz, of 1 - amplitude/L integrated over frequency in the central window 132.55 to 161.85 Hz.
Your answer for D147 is 1.5 Hz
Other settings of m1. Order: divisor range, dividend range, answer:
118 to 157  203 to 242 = 1.14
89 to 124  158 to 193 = 1.02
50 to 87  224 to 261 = 1.08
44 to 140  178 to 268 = 1.05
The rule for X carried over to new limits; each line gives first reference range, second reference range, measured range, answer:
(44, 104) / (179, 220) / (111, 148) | 0.059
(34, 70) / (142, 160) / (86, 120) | -0.029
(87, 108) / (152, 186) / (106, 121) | 0.023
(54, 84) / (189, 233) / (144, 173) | 0.041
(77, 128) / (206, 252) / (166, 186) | 0.035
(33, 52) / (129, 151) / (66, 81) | -0.090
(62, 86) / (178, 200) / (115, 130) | 0.102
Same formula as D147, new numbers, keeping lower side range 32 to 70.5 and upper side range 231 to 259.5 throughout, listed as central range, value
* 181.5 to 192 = 0.52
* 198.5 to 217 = 1.82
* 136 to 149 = 0.84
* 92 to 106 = -0.04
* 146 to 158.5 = 0.92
